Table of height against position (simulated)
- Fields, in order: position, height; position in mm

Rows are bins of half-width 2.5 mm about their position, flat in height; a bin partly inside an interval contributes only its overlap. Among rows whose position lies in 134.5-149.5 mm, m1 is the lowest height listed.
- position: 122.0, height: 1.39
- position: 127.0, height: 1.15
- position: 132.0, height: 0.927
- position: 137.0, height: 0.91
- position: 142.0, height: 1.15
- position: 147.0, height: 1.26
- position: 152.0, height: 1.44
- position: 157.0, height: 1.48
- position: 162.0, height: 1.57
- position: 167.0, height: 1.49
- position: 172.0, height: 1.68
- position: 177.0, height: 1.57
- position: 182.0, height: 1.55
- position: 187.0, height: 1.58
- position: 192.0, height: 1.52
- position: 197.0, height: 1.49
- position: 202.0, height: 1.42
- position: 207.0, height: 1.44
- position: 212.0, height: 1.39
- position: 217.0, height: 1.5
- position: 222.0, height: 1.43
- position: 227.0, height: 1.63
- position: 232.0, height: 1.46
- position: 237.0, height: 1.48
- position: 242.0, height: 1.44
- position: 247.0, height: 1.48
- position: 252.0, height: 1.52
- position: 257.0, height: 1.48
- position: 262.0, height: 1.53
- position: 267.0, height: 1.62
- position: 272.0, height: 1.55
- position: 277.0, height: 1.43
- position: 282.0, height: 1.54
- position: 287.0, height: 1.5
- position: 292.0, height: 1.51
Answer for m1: 0.91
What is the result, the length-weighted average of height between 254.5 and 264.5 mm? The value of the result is 1.51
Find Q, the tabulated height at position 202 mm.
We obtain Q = 1.42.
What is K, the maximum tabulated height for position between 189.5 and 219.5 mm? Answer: 1.52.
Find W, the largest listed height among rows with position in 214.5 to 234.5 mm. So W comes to 1.63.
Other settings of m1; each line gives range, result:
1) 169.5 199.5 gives 1.49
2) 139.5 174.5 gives 1.15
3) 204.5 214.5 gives 1.39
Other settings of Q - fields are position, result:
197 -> 1.49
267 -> 1.62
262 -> 1.53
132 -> 0.927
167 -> 1.49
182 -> 1.55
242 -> 1.44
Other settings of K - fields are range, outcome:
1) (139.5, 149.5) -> 1.26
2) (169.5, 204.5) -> 1.68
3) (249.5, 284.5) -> 1.62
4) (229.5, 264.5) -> 1.53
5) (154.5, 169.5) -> 1.57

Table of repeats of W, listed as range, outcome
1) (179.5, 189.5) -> 1.58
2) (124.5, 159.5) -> 1.48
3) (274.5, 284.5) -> 1.54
